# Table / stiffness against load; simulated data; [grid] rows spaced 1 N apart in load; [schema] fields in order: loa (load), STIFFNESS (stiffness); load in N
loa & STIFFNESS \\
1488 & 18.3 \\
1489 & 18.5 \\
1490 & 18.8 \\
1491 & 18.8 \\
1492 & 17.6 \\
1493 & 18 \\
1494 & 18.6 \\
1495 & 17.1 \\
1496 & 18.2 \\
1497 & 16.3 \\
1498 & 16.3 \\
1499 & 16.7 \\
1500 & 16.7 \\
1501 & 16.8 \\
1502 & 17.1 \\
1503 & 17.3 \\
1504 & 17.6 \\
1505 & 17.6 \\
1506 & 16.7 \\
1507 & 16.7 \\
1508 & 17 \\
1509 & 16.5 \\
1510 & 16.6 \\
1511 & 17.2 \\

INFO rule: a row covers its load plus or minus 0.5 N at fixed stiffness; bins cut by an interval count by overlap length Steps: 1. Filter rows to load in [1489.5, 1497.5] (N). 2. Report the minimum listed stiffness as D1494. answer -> 16.3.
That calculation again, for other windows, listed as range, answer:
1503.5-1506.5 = 16.7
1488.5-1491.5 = 18.5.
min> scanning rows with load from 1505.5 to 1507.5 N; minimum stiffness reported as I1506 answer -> 16.7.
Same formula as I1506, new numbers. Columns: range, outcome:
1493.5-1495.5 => 17.1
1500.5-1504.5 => 16.8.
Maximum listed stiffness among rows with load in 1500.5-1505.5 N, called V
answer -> 17.6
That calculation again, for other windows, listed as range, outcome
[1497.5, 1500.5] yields 16.7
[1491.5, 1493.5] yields 18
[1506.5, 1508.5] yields 17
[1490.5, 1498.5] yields 18.8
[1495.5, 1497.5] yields 18.2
